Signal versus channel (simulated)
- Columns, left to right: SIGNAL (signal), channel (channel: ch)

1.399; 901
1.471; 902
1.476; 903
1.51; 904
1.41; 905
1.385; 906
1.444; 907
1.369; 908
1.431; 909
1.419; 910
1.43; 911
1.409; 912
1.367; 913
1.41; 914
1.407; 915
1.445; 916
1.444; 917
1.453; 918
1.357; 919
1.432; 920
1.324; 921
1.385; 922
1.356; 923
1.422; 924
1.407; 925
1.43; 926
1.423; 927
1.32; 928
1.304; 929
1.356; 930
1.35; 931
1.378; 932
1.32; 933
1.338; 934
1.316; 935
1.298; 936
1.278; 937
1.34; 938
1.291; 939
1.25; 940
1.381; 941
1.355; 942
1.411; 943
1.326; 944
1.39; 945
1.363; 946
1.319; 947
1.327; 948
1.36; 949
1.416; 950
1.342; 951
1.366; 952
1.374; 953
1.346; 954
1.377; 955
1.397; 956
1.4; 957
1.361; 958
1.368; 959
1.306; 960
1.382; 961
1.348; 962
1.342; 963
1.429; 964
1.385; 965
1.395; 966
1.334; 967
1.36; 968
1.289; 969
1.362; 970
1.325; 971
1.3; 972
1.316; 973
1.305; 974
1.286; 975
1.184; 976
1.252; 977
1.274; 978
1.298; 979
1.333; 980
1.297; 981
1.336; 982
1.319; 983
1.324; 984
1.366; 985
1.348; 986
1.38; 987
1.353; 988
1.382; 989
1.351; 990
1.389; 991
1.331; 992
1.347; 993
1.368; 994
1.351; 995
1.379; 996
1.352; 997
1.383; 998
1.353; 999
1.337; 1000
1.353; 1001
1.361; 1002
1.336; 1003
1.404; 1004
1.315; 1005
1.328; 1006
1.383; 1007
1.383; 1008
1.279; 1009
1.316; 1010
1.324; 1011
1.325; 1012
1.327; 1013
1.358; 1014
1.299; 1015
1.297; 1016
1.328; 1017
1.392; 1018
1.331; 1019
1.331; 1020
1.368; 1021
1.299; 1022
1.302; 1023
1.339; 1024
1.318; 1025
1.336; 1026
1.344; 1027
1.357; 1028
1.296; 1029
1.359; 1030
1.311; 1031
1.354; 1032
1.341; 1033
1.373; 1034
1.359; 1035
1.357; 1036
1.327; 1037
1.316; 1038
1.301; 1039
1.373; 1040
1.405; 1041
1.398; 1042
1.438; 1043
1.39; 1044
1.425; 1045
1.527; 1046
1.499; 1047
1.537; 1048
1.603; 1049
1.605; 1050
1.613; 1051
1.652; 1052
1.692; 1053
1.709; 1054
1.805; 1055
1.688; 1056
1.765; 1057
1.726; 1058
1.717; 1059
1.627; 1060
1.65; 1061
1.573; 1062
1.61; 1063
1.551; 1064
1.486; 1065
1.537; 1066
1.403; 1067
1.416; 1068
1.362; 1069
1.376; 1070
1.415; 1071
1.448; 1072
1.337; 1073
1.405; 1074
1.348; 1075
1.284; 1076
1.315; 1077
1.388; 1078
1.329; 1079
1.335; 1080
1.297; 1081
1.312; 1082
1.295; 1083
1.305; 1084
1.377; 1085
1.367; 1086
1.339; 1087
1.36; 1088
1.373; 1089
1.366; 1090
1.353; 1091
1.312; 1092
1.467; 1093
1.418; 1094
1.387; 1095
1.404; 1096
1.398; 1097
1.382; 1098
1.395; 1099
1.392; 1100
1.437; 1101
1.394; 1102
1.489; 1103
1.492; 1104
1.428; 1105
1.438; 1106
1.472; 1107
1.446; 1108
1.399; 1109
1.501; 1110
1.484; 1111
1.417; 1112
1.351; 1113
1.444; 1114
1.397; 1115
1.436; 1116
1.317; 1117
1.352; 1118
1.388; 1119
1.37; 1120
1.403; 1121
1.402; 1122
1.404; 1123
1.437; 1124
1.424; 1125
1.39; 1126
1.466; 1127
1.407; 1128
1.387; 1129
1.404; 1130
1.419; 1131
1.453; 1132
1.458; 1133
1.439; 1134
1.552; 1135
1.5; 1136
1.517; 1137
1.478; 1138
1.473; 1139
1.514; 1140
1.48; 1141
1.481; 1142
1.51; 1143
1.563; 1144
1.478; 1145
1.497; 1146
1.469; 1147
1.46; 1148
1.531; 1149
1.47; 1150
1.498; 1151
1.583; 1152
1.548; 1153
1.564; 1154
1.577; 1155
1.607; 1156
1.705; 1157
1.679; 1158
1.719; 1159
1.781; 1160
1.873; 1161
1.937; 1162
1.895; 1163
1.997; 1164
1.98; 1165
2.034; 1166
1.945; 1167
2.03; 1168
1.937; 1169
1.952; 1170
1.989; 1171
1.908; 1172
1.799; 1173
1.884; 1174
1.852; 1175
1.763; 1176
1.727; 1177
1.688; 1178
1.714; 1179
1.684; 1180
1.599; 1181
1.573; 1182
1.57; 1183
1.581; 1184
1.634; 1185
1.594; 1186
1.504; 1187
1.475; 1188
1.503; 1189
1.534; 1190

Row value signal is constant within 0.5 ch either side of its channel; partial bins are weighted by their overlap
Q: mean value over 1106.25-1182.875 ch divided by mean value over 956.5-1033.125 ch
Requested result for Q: 1.19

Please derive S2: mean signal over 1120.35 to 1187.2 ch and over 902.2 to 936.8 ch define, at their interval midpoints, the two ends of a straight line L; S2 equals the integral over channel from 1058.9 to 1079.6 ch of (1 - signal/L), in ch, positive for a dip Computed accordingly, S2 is 1.2 ch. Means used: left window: 1.39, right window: 1.62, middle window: 1.45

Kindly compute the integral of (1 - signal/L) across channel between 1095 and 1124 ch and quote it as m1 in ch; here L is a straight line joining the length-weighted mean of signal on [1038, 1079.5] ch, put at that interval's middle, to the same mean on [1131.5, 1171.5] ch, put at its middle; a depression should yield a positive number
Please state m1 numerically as 3.1 ch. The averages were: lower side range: 1.5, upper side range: 1.65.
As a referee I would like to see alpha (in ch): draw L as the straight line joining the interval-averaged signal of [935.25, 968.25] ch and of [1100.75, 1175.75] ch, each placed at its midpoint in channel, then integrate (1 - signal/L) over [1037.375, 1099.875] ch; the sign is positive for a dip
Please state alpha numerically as 1.4 ch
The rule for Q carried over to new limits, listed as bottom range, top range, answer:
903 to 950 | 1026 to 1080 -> 1.07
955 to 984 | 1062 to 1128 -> 1.05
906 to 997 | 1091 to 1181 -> 1.15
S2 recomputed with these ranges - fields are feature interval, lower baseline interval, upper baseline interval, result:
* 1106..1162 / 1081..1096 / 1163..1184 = 4.1 ch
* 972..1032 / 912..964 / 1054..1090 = 3.2 ch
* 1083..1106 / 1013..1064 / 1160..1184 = 3.2 ch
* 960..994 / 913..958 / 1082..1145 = 1.1 ch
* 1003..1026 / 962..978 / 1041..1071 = 1.8 ch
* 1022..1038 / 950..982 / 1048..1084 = 1.2 ch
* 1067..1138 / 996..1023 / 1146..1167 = 7.5 ch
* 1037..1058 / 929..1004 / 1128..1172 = -0.9 ch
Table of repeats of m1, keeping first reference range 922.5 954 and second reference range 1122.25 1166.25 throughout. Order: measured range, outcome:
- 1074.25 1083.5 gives 1.1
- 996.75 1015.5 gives 1.0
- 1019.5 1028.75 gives 0.7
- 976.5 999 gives 1.0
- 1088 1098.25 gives 0.9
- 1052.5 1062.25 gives -1.5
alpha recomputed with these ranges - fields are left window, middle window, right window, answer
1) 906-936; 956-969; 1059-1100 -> 0.24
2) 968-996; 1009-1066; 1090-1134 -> -3.43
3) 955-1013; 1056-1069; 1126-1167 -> -1.10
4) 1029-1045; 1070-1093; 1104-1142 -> 0.78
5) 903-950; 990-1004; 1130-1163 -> 0.75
